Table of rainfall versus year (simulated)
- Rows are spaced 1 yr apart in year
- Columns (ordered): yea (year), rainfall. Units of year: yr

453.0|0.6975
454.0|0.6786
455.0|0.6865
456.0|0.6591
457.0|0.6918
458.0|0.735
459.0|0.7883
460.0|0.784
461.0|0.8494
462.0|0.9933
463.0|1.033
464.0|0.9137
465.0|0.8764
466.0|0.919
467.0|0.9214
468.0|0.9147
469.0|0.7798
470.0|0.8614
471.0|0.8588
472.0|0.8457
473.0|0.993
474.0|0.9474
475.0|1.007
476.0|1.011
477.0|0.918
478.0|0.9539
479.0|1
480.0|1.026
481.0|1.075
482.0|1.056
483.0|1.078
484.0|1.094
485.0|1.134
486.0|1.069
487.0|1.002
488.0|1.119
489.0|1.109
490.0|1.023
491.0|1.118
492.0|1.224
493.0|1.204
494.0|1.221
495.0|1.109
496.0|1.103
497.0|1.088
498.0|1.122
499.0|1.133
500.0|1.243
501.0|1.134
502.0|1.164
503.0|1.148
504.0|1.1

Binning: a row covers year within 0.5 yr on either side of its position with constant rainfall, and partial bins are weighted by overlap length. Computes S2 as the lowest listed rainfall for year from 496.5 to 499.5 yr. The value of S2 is 1.088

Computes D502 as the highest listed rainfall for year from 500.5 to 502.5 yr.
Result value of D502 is 1.164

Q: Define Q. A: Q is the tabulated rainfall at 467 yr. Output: 0.9214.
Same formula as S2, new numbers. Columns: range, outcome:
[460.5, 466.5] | 0.8494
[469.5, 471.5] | 0.8588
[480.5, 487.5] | 1.002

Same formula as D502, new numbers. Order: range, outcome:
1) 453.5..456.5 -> 0.6865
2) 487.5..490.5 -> 1.119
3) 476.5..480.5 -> 1.026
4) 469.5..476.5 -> 1.011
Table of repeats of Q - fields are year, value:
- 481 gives 1.075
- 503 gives 1.148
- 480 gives 1.026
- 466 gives 0.919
